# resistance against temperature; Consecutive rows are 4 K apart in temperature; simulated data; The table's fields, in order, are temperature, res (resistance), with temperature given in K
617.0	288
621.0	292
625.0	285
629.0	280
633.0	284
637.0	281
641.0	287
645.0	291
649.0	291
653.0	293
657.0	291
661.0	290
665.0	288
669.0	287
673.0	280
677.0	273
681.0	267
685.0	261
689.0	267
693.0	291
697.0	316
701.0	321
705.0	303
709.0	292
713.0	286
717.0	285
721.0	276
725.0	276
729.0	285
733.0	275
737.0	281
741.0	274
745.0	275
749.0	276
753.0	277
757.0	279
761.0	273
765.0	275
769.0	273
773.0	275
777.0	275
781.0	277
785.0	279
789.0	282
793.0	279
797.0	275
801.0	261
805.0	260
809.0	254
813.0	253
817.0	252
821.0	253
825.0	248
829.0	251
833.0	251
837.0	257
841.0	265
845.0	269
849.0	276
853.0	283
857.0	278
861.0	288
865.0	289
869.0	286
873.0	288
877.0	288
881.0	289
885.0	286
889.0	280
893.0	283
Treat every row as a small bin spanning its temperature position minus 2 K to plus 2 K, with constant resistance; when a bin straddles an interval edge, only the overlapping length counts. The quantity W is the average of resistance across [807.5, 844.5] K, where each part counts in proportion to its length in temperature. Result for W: 254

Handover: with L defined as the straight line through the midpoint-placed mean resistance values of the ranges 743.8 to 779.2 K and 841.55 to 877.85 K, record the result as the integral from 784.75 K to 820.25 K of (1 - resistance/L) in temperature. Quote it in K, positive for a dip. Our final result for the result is 1.7 K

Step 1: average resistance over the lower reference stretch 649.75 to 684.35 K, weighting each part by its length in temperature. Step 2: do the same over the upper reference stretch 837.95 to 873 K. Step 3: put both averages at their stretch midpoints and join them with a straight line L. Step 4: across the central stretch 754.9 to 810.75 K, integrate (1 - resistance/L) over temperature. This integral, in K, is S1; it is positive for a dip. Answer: 1.6 K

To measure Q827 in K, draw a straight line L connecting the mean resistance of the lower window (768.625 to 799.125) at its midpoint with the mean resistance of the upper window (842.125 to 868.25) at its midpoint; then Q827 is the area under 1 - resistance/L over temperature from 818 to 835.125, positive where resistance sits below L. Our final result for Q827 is 1.7 K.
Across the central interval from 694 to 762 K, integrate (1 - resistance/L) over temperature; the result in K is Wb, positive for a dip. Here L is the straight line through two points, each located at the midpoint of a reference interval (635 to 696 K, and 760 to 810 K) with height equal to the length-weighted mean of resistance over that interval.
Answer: -1.9 K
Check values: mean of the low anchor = 283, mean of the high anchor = 272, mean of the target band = 286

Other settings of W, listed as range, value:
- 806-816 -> 254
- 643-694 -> 282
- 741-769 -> 276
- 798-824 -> 256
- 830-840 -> 255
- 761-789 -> 276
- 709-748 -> 280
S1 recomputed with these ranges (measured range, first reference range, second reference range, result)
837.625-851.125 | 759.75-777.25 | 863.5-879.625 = 0.7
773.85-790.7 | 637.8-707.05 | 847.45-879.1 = 0.5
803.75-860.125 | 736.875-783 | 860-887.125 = 4.4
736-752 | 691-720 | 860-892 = 1.1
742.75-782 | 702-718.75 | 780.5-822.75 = 0.3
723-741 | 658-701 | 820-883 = 0.1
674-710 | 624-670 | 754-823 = -0.8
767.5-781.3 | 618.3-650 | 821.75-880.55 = 0.1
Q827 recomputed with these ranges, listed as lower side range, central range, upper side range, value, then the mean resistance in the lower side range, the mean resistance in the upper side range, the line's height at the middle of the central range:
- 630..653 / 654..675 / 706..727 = -0.10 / 287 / 284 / 286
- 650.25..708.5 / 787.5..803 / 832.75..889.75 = 0.45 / 288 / 279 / 282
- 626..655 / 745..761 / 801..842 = -0.59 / 287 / 254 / 267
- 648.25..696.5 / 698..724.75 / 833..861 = -1.30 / 282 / 271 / 280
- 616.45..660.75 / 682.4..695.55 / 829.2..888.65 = 0.49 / 288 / 277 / 285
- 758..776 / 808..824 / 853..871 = 1.56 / 274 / 285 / 280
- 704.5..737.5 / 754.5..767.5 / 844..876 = 0.36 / 284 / 283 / 283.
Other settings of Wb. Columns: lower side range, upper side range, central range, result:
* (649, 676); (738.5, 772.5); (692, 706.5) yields -1.3 K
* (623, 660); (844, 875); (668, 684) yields 0.6 K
